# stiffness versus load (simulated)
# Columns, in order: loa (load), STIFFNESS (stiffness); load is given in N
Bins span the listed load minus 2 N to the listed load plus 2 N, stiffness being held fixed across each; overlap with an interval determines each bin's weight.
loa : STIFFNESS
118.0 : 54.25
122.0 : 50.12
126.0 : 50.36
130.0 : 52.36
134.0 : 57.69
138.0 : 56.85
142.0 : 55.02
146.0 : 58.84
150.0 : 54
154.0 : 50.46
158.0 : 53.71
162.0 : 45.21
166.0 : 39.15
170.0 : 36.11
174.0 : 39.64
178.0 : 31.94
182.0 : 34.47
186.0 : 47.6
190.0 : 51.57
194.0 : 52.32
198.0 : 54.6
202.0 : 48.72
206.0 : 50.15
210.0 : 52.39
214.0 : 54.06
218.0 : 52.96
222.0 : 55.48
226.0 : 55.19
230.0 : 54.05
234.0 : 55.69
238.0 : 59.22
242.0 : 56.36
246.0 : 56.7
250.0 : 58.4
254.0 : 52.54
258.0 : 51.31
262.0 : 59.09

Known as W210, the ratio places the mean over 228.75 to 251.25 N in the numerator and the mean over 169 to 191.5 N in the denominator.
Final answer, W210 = 1.41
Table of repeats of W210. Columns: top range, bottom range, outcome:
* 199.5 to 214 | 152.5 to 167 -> 1.07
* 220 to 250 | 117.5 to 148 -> 1.03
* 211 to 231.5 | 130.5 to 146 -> 0.96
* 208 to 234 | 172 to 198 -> 1.24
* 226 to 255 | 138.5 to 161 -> 1.04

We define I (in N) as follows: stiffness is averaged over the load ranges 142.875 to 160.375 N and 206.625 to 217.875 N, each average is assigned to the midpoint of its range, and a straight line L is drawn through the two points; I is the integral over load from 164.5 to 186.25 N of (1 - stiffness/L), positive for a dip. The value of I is 6.6 N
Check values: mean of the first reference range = 54.1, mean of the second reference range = 52.8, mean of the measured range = 37.4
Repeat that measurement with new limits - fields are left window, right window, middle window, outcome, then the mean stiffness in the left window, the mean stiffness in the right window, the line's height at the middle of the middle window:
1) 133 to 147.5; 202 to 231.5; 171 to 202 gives 5.7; 57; 53.1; 54.7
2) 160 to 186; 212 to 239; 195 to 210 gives -1.1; 38.5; 55.1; 47.8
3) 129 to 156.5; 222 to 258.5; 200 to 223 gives 1.4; 55.1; 55.7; 55.5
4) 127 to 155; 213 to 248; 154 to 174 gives 4.1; 55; 55.6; 55.2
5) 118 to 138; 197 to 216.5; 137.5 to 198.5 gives 6.2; 53.2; 51.9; 52.5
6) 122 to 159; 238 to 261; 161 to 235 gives 9.5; 54.2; 55.6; 54.9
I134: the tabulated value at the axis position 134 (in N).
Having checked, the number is 57.69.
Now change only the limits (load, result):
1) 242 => 56.36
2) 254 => 52.54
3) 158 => 53.71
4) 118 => 54.25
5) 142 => 55.02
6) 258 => 51.31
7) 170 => 36.11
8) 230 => 54.05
